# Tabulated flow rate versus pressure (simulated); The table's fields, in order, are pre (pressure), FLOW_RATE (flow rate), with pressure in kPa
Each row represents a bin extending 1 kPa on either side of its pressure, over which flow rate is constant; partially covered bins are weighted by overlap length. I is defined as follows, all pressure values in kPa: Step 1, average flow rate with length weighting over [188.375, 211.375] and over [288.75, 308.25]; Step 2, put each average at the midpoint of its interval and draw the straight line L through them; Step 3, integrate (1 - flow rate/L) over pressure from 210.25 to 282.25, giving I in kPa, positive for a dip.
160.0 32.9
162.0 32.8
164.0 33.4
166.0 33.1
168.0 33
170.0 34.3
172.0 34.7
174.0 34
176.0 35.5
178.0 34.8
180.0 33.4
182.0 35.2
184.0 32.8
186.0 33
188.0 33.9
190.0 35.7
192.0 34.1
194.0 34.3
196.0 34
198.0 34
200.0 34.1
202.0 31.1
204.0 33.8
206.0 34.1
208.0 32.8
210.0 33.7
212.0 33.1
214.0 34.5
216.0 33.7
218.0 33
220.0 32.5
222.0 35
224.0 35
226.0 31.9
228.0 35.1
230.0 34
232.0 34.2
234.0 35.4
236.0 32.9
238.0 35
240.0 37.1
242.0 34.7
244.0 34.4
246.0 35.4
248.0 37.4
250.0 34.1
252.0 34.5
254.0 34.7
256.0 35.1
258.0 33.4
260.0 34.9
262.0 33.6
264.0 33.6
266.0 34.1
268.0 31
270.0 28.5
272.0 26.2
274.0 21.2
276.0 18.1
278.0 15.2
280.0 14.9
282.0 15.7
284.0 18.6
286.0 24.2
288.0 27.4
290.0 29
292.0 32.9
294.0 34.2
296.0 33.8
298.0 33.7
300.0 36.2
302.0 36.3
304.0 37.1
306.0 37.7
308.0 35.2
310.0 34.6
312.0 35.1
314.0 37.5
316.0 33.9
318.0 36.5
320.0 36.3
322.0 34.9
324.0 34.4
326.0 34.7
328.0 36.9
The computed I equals 5.1 kPa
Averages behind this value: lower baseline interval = 33.8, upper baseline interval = 34.5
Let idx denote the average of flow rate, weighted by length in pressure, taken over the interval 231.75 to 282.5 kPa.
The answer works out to 30.7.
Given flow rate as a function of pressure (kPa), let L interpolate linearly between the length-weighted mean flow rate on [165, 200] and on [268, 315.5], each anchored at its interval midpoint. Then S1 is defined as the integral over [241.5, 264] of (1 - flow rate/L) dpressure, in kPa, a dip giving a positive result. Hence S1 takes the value -2.9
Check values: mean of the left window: 34.1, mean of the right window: 28.9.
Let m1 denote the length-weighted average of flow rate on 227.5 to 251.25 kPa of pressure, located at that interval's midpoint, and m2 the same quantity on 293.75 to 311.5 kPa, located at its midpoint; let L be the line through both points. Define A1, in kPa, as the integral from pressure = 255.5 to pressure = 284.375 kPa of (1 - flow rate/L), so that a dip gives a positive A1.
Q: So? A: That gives 7.3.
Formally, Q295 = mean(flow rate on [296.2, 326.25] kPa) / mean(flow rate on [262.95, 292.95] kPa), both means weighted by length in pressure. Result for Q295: 1.44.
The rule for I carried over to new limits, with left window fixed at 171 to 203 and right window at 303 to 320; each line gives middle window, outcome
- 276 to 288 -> 5.7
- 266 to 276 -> 2.5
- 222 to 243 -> 0.1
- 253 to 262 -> 0.2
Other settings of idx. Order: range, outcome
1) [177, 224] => 33.8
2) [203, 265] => 34.3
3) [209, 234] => 33.9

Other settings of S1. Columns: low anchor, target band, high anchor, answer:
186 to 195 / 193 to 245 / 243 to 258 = 1.0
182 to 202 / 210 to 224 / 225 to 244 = 0.2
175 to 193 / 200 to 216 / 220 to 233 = 0.4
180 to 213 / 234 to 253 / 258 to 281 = -3.8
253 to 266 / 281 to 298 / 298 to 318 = 3.8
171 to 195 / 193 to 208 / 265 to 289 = -0.7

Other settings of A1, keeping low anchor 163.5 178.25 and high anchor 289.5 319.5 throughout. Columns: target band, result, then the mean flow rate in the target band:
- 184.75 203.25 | 0.25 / 33.8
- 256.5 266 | 0.21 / 34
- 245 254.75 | -0.16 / 35.2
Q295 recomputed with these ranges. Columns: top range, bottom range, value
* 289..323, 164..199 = 1.03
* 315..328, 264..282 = 1.48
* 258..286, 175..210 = 0.75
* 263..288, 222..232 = 0.69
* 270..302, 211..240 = 0.76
